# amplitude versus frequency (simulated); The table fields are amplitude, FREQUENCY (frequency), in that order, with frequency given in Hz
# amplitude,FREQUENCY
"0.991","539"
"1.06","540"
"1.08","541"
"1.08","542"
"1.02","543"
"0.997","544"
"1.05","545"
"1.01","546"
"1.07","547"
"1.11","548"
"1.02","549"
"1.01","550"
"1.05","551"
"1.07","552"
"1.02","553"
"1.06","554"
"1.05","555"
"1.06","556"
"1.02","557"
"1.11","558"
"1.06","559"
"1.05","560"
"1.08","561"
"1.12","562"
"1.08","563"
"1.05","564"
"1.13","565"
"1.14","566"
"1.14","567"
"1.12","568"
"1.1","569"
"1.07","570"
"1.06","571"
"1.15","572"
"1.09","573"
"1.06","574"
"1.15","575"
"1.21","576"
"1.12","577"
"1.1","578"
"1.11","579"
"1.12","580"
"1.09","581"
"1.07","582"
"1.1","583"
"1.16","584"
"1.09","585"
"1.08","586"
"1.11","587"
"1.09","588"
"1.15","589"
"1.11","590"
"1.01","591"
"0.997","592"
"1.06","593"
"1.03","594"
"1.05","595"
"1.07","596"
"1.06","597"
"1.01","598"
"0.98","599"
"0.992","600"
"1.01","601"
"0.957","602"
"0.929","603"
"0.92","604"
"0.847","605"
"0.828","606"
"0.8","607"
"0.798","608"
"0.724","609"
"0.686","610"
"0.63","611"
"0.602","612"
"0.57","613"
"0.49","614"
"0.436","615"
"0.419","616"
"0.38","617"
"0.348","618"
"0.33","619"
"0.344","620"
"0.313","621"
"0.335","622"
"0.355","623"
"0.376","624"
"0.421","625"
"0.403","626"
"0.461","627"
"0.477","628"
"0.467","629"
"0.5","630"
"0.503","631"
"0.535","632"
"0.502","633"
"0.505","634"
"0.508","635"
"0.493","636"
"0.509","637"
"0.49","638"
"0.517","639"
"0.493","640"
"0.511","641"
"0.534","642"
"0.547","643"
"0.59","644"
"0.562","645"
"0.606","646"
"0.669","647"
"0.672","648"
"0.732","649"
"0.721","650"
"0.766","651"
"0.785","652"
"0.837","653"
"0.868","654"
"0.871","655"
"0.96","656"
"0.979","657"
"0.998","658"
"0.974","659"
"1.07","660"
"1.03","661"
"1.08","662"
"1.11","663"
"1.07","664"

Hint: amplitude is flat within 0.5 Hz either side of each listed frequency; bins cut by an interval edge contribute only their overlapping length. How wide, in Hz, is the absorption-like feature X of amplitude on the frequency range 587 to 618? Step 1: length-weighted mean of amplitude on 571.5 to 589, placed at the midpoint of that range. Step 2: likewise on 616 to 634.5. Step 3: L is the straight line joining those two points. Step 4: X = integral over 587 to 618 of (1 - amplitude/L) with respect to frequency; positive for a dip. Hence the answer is -2.6 Hz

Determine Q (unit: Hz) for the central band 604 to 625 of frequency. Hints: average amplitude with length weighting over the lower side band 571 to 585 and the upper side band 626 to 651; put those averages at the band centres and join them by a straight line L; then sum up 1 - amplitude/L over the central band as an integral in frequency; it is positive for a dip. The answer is 6.7 Hz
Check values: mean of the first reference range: 1.11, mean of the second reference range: 0.548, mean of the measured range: 0.537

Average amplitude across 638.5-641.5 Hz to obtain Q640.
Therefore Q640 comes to 0.507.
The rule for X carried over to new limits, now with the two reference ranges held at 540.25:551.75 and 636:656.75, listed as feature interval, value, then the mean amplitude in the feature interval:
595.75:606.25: -1.6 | 0.965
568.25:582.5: -2.7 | 1.11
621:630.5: 4.2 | 0.416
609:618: 3.0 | 0.528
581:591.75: -2.4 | 1.09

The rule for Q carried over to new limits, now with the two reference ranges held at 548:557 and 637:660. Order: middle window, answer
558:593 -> -4.8 Hz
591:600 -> -1.3 Hz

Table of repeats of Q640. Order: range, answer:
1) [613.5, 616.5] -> 0.448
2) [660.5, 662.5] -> 1.06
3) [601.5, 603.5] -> 0.943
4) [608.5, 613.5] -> 0.642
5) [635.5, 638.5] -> 0.497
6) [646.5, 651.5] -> 0.712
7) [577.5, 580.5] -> 1.11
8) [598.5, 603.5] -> 0.974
